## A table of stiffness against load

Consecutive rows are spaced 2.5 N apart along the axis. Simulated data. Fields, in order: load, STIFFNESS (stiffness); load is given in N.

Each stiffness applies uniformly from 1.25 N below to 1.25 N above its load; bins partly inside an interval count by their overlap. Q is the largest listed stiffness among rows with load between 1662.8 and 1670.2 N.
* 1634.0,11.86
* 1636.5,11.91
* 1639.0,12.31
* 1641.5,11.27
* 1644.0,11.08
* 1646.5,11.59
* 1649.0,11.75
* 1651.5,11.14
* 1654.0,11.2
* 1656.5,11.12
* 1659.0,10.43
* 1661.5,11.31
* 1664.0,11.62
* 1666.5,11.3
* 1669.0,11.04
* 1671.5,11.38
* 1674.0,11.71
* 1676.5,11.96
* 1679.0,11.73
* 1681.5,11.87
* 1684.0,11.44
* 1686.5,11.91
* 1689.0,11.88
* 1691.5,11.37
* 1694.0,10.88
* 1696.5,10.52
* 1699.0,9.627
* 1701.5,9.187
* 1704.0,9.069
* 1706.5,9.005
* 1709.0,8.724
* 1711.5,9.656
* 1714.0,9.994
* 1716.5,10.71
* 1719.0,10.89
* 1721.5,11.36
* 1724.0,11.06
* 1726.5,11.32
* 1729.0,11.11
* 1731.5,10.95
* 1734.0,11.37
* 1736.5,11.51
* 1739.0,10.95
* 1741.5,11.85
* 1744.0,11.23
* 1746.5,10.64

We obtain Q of 11.62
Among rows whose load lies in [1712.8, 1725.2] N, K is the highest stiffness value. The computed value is 11.36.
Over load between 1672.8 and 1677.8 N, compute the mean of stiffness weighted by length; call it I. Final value 11.8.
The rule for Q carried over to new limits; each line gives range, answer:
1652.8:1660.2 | 11.2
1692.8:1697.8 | 10.88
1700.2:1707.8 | 9.187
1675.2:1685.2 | 11.96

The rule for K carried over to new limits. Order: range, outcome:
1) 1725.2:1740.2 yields 11.51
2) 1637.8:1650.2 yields 12.31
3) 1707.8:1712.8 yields 9.656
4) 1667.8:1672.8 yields 11.38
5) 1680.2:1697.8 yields 11.91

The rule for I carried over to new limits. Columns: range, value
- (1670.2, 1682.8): 11.7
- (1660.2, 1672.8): 11.3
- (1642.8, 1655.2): 11.4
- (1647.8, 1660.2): 11.1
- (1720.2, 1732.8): 11.2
